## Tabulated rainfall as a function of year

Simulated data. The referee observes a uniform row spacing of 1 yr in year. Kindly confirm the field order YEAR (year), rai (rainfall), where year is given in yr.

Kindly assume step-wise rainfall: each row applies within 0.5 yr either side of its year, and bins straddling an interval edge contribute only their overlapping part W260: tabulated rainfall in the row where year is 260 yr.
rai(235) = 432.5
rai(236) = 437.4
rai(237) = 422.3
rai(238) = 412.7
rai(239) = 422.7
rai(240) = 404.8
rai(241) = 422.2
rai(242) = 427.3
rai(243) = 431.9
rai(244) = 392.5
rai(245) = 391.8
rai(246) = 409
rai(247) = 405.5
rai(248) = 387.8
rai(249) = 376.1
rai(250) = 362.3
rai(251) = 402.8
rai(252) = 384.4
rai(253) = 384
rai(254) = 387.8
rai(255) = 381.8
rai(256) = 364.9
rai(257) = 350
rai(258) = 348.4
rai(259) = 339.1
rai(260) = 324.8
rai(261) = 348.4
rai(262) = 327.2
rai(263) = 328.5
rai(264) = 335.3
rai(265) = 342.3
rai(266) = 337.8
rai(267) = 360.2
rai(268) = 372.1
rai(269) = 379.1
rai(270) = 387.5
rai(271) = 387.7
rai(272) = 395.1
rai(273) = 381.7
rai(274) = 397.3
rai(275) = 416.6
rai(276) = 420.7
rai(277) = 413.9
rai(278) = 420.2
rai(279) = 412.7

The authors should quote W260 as 324.8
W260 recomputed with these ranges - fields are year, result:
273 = 381.7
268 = 372.1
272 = 395.1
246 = 409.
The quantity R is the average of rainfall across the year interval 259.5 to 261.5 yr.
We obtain 337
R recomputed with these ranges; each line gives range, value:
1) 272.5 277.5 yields 406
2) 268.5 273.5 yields 386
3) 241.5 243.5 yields 430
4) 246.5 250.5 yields 383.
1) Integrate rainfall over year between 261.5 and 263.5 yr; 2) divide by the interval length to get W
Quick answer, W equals 328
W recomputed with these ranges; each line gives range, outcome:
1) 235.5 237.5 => 430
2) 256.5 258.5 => 349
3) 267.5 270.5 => 380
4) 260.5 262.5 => 338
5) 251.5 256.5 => 381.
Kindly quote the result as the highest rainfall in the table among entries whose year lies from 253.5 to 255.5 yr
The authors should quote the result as 387.8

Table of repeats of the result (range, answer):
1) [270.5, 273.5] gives 395.1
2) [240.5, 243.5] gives 431.9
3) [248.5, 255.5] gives 402.8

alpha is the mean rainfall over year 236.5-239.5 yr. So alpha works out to 419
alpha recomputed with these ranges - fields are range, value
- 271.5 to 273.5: 388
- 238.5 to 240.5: 414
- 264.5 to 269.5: 358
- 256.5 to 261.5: 342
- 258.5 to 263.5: 334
